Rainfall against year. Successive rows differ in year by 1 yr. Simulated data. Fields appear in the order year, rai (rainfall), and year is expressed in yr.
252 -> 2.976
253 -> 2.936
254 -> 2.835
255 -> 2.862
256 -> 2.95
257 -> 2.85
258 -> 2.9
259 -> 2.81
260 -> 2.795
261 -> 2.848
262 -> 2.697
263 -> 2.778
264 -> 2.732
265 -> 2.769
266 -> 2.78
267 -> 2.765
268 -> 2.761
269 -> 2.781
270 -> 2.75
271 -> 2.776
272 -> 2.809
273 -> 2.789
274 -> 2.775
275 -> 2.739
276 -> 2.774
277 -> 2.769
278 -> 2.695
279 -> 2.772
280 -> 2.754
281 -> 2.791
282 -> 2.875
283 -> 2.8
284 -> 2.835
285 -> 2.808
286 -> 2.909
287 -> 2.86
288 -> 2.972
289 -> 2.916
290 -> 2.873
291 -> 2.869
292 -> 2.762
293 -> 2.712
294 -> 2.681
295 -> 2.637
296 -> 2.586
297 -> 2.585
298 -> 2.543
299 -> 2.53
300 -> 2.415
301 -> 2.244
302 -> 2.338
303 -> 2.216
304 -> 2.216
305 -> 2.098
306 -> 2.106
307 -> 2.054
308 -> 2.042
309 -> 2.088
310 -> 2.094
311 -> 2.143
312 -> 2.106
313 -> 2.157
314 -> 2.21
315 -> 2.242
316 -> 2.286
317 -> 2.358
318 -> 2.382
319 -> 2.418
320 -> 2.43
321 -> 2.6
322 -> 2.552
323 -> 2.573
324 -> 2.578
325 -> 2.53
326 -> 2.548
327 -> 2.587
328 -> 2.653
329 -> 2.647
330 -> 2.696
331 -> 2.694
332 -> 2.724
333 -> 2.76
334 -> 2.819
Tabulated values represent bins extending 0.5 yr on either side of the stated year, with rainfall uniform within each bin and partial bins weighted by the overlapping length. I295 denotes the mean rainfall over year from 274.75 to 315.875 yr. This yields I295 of 2.53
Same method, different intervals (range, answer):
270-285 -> 2.78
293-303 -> 2.5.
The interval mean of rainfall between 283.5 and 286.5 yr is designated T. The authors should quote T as 2.85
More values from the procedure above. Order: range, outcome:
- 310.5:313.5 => 2.14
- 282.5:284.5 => 2.82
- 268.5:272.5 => 2.78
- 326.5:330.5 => 2.65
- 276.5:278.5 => 2.73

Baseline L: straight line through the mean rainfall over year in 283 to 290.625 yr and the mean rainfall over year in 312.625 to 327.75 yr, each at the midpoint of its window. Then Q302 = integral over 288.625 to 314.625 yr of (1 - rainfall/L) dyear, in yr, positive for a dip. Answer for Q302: 2.9 yr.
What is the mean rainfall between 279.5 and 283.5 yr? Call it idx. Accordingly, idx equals 2.8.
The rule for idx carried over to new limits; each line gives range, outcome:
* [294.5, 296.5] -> 2.61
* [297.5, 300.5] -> 2.5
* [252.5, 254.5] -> 2.89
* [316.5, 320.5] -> 2.4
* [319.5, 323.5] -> 2.54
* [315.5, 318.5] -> 2.34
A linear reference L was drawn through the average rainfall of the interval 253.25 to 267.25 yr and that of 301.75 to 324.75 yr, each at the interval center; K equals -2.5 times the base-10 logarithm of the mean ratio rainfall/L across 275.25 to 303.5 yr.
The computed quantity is -0.07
